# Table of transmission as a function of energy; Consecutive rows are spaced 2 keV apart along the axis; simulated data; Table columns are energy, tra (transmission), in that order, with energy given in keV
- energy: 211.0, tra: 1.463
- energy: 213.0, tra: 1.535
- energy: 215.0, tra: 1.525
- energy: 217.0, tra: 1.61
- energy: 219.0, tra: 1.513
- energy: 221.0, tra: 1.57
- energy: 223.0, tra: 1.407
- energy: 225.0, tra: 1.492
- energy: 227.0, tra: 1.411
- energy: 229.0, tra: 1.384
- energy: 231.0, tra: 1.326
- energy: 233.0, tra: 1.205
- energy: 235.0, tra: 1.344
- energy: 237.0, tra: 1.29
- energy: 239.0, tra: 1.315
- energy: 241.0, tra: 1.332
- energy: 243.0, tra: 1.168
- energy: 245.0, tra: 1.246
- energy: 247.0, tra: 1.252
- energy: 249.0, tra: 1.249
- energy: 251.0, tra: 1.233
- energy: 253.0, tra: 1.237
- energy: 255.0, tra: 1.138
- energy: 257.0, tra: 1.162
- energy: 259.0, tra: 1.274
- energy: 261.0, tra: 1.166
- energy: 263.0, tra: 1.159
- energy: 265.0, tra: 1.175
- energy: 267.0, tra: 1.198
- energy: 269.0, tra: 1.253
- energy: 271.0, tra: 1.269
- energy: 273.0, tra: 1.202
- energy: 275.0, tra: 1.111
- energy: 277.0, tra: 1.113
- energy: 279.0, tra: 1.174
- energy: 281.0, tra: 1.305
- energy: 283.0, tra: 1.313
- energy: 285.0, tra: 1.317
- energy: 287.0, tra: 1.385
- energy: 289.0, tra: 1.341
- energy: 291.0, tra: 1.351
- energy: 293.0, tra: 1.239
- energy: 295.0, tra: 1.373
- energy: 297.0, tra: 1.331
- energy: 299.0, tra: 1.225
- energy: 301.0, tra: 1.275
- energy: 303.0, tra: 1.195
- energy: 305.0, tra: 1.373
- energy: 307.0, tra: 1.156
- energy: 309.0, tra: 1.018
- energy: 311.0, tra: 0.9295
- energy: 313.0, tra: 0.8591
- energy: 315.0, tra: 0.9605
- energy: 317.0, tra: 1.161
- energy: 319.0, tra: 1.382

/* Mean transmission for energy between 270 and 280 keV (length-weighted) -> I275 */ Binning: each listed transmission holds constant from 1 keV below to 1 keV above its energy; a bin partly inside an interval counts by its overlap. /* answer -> 1.17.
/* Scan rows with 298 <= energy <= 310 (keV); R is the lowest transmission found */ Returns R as 1.018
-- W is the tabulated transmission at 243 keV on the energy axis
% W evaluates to 1.168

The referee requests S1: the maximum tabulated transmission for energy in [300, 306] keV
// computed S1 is 1.373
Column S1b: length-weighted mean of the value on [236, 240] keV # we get 1.3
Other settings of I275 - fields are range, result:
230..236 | 1.29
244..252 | 1.25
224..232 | 1.4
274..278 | 1.11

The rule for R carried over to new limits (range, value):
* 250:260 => 1.138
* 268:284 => 1.111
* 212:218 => 1.525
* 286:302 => 1.225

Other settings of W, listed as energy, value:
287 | 1.385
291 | 1.351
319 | 1.382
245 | 1.246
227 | 1.411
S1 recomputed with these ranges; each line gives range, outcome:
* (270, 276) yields 1.269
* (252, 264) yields 1.274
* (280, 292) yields 1.385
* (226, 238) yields 1.411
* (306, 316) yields 1.156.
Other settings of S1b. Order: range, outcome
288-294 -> 1.31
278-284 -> 1.26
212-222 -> 1.55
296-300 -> 1.28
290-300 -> 1.3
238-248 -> 1.26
